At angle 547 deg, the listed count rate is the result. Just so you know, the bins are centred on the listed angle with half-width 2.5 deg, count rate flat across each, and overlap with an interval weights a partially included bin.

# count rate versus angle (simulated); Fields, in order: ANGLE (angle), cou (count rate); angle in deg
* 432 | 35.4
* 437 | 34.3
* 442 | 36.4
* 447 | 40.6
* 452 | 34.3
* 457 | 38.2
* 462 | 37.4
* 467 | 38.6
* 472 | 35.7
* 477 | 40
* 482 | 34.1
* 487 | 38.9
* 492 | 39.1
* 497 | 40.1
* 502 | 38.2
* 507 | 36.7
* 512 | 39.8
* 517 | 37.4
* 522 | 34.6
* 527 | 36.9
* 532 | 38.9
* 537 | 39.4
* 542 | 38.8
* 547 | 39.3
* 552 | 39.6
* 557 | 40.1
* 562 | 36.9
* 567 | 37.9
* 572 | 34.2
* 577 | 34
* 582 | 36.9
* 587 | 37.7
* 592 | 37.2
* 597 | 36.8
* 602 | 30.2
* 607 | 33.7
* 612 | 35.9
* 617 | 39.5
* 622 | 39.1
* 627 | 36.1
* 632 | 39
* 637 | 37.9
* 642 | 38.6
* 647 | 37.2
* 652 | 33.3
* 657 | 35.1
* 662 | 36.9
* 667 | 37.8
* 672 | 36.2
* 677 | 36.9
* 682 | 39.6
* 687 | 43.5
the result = 39.3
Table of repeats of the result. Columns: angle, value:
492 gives 39.1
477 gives 40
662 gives 36.9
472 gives 35.7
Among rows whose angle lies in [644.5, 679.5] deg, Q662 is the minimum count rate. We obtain 33.3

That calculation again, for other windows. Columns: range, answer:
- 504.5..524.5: 34.6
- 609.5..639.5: 35.9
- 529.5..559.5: 38.8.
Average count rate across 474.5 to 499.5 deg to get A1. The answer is 38.4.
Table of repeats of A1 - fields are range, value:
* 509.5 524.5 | 37.3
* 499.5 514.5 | 38.2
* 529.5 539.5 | 39.1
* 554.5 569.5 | 38.3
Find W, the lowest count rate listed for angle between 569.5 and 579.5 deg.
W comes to 34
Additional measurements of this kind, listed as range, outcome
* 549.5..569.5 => 36.9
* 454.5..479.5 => 35.7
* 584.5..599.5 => 36.8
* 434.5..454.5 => 34.3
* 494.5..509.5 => 36.7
